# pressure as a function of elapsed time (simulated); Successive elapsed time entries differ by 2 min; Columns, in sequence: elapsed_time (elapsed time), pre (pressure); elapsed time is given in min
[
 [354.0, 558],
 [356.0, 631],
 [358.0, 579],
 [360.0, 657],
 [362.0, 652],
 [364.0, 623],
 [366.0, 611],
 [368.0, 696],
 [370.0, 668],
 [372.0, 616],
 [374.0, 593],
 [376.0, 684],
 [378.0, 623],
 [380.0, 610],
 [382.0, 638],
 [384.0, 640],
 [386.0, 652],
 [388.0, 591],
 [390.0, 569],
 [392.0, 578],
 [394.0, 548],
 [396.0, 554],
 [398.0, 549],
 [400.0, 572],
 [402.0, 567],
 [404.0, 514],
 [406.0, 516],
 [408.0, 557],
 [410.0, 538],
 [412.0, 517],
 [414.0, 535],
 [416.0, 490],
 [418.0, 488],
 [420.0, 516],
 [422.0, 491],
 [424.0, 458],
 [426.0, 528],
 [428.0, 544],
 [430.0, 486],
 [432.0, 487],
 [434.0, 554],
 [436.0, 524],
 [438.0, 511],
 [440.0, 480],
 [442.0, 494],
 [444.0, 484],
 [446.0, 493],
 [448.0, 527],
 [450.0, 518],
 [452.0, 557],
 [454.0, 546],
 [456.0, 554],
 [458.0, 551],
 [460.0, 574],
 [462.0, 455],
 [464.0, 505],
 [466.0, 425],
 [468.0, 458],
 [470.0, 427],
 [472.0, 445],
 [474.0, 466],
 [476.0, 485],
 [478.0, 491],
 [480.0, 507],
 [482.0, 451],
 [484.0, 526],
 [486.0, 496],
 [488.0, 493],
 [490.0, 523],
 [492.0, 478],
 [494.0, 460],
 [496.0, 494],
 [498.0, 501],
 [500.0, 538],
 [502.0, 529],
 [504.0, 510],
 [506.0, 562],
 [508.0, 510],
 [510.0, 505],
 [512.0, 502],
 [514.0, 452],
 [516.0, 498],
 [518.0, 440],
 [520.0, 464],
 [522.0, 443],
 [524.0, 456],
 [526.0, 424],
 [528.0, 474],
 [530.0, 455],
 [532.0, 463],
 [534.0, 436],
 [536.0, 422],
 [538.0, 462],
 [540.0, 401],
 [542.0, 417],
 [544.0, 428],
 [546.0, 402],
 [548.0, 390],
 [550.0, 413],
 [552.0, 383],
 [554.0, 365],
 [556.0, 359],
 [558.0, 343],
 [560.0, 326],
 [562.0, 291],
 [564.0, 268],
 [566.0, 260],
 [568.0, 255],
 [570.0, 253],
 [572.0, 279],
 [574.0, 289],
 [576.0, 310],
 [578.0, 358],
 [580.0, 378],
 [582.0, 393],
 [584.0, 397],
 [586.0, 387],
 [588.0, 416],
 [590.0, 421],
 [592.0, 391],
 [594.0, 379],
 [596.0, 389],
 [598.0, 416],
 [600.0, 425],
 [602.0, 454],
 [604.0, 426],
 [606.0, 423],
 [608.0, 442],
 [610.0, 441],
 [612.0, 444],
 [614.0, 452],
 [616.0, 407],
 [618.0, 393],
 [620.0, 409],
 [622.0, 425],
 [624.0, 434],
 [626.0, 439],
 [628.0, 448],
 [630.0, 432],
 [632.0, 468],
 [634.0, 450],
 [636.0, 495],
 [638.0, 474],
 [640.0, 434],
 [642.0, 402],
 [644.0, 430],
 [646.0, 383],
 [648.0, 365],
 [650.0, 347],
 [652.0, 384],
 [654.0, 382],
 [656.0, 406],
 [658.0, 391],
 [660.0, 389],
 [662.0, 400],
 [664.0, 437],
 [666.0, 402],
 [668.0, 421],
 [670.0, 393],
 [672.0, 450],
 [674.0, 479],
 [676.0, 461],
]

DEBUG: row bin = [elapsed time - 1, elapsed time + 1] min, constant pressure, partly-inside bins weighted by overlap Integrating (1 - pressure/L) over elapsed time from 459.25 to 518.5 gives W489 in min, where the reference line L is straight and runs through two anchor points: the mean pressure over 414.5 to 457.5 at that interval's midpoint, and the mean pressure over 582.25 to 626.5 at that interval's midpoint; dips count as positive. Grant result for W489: -1.0 min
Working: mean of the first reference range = 512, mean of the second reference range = 418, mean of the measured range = 490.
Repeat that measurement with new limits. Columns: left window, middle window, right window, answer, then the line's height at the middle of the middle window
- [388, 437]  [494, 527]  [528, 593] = -4.9 min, 424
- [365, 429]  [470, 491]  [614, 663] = 1.3 min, 517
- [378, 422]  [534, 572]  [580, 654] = 8.5 min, 460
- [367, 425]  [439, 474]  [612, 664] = 2.3 min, 533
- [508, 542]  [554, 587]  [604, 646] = 9.1 min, 447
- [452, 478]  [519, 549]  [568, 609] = -0.5 min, 429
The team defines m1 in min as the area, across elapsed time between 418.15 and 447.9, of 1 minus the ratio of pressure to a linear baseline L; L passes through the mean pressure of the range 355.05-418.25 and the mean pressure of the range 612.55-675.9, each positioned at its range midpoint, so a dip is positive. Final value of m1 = 2.98 min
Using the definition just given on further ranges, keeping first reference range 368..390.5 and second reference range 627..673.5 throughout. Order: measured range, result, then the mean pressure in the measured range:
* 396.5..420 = 2.96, 531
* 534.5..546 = 1.81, 424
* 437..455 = 2.04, 512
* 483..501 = 1.35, 501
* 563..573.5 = 4.74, 264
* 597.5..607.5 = 0.54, 430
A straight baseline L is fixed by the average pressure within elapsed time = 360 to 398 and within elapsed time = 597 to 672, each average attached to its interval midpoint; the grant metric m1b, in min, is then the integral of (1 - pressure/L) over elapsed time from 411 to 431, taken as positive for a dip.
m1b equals 2.8 min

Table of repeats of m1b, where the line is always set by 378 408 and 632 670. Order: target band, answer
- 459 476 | 1.94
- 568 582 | 4.49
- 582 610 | 2.13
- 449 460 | -0.18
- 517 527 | 1.01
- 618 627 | 0.15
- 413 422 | 0.92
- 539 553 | 2.19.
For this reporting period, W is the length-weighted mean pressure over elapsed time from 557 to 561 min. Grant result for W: 334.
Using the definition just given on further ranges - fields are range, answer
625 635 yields 447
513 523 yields 459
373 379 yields 633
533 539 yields 440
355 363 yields 630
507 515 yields 492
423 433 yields 501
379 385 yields 629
